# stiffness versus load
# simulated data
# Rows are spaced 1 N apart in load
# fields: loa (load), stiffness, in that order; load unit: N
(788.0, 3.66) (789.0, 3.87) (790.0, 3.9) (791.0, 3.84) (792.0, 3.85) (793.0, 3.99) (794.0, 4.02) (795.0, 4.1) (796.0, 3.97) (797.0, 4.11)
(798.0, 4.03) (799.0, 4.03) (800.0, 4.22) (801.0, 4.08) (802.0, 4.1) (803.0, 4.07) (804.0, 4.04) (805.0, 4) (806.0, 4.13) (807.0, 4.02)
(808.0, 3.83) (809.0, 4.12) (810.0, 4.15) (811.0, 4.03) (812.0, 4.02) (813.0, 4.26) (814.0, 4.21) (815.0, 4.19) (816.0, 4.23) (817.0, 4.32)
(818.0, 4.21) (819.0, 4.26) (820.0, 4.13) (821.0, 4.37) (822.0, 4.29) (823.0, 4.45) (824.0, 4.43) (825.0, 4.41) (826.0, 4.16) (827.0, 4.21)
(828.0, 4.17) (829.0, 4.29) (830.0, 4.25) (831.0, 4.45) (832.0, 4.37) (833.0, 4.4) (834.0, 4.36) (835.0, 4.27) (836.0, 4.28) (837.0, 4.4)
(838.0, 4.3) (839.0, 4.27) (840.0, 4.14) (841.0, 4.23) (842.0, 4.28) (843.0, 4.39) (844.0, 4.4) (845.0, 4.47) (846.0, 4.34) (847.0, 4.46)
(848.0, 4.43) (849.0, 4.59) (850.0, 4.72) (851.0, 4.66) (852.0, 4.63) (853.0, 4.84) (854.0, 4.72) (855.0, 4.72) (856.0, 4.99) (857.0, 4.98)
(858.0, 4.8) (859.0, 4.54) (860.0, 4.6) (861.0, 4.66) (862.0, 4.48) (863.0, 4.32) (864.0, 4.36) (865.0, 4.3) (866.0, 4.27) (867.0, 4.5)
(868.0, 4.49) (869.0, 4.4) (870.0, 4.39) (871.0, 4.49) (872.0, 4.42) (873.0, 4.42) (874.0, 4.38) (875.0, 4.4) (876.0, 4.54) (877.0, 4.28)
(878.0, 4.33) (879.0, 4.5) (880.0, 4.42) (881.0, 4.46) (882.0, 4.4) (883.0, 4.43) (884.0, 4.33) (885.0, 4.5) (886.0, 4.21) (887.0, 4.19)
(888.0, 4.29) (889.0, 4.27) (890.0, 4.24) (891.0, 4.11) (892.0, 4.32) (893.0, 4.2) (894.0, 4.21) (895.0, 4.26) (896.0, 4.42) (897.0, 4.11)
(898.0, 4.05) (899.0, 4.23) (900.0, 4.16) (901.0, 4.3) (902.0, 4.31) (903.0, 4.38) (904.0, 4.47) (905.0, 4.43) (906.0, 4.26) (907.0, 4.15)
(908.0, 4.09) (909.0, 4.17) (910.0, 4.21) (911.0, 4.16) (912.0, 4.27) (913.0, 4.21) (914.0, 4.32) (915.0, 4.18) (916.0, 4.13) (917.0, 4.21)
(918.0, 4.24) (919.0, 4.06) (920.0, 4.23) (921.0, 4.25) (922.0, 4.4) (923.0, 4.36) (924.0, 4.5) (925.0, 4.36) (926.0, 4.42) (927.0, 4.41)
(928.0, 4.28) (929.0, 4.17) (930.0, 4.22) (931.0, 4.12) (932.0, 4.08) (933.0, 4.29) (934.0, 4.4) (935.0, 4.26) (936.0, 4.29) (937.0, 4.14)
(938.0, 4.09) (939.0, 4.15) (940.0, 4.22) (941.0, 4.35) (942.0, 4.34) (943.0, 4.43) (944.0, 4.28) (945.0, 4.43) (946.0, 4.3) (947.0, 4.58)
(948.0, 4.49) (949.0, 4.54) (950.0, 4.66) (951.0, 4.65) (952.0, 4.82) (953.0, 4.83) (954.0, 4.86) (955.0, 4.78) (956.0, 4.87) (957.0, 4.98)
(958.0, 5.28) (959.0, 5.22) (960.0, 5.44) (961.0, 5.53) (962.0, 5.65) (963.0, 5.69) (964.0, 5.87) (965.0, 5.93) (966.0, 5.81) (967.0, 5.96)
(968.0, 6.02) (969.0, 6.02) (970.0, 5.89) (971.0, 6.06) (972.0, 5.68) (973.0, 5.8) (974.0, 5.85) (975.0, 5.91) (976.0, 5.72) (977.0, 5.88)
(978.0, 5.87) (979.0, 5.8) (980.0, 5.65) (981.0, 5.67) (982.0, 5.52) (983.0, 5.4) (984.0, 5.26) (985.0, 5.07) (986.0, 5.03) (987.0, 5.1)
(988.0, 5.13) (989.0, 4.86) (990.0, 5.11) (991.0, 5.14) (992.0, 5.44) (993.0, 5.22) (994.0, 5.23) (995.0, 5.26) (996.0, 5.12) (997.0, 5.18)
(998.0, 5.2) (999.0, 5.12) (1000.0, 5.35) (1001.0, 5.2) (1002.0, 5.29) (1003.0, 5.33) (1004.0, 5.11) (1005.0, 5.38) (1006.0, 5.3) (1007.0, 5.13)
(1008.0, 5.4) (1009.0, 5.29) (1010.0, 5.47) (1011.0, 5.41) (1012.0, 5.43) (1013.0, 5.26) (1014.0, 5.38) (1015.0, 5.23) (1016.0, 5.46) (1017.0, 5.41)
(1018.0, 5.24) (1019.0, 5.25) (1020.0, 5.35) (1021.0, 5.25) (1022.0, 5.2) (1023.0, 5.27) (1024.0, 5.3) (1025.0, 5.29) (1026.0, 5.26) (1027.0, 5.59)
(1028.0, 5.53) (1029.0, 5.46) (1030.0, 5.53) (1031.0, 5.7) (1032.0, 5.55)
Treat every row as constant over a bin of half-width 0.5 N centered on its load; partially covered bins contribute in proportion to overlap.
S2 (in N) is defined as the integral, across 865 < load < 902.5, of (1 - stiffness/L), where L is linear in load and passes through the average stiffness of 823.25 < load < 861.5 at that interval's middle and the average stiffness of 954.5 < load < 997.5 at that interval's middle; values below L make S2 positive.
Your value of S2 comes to 3.5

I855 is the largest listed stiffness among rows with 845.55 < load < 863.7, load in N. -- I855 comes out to 4.99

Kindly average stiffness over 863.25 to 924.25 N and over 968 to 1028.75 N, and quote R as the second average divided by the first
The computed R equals 1.25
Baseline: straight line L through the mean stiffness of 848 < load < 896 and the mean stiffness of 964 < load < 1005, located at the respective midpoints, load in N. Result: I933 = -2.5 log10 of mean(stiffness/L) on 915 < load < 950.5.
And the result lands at 0.17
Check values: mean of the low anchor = 4.46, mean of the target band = 4.3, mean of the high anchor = 5.48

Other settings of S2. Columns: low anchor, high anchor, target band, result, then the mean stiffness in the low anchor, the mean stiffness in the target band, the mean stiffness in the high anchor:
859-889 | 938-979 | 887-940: 5.8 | 4.41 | 4.25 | 5.19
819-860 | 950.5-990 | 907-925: 2.9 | 4.44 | 4.24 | 5.47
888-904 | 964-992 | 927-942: 2.0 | 4.25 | 4.23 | 5.6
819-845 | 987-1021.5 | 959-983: -3.3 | 4.31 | 5.77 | 5.26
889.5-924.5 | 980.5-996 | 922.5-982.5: -2.1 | 4.25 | 4.98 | 5.23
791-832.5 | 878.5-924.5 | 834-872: -2.5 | 4.16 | 4.49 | 4.27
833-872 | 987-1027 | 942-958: 1.1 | 4.48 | 4.64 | 5.26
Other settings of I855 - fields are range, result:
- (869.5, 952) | 4.82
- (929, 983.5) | 6.06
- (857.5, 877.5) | 4.8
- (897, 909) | 4.47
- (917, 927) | 4.5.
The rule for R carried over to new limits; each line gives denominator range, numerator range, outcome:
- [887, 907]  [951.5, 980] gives 1.31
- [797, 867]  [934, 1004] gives 1.19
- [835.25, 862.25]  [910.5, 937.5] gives 0.94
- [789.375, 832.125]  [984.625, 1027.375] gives 1.27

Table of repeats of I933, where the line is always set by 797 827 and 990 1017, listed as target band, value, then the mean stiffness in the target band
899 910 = 0.11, 4.27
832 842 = 0.00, 4.3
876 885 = 0.04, 4.41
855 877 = -0.01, 4.51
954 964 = -0.05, 5.28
